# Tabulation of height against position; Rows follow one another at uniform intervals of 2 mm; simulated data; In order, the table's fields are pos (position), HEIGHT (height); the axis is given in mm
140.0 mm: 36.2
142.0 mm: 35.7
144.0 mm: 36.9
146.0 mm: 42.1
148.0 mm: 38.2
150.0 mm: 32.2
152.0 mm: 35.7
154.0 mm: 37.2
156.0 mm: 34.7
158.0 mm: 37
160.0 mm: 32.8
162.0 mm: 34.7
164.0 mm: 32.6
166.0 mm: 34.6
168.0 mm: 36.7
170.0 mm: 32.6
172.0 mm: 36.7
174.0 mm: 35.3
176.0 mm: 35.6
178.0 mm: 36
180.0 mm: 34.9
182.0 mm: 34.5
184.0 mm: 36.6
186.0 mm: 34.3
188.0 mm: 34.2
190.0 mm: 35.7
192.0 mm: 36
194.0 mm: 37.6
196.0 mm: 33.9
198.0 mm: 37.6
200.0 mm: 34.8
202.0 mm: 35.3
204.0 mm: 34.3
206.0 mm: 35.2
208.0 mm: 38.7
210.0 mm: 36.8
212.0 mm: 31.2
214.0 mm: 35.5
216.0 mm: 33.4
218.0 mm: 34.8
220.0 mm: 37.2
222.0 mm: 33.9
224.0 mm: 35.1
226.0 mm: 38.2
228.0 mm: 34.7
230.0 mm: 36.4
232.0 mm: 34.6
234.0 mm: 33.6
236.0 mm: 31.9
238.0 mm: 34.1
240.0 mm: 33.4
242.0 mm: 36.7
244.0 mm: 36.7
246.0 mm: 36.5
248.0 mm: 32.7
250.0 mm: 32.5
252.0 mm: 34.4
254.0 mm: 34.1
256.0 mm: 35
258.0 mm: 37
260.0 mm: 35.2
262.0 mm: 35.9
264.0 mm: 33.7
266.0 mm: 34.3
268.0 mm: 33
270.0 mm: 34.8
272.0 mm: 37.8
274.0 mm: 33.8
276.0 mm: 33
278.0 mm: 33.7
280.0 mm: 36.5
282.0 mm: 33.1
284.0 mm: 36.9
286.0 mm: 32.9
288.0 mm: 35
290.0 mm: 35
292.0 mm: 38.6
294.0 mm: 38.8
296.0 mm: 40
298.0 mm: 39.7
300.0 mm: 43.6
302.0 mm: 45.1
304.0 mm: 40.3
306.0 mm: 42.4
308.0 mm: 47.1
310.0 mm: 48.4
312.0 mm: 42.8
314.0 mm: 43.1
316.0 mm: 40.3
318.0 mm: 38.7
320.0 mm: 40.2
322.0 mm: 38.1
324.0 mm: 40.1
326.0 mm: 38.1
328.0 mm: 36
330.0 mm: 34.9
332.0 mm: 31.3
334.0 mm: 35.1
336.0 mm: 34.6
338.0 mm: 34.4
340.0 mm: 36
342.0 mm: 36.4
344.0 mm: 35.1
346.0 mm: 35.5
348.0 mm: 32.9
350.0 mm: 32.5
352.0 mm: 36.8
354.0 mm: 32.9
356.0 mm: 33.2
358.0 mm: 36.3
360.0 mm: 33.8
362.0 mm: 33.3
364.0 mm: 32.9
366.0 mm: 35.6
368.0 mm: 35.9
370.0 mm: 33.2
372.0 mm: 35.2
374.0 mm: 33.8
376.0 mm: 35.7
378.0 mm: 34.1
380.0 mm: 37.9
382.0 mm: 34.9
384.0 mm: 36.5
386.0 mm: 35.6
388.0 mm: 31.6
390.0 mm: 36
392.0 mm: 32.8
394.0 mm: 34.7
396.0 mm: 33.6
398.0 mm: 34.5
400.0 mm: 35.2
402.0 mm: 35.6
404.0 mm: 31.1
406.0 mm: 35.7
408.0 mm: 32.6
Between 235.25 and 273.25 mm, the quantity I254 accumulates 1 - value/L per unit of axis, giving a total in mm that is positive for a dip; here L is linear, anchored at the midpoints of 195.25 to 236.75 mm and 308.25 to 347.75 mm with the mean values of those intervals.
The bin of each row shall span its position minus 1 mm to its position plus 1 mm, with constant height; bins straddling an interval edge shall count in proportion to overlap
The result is 1.4 mm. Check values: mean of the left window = 35.1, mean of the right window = 37.9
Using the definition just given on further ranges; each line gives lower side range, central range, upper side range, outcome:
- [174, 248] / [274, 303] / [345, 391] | -1.9 mm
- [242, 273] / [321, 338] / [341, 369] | -0.6 mm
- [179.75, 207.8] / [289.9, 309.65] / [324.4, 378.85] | -3.7 mm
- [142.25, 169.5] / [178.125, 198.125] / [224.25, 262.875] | 0.0 mm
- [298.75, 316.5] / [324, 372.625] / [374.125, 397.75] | 5.3 mm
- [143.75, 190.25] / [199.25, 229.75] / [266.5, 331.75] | 1.0 mm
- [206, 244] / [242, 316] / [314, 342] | -2.6 mm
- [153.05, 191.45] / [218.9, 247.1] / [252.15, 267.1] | -0.2 mm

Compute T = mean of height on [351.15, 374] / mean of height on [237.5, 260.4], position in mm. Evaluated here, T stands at 0.99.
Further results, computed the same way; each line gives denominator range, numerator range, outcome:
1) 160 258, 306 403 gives 1.03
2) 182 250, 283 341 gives 1.11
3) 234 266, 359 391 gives 1.00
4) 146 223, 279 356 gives 1.07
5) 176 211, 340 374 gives 0.97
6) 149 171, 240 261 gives 1.01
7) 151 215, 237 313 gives 1.05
